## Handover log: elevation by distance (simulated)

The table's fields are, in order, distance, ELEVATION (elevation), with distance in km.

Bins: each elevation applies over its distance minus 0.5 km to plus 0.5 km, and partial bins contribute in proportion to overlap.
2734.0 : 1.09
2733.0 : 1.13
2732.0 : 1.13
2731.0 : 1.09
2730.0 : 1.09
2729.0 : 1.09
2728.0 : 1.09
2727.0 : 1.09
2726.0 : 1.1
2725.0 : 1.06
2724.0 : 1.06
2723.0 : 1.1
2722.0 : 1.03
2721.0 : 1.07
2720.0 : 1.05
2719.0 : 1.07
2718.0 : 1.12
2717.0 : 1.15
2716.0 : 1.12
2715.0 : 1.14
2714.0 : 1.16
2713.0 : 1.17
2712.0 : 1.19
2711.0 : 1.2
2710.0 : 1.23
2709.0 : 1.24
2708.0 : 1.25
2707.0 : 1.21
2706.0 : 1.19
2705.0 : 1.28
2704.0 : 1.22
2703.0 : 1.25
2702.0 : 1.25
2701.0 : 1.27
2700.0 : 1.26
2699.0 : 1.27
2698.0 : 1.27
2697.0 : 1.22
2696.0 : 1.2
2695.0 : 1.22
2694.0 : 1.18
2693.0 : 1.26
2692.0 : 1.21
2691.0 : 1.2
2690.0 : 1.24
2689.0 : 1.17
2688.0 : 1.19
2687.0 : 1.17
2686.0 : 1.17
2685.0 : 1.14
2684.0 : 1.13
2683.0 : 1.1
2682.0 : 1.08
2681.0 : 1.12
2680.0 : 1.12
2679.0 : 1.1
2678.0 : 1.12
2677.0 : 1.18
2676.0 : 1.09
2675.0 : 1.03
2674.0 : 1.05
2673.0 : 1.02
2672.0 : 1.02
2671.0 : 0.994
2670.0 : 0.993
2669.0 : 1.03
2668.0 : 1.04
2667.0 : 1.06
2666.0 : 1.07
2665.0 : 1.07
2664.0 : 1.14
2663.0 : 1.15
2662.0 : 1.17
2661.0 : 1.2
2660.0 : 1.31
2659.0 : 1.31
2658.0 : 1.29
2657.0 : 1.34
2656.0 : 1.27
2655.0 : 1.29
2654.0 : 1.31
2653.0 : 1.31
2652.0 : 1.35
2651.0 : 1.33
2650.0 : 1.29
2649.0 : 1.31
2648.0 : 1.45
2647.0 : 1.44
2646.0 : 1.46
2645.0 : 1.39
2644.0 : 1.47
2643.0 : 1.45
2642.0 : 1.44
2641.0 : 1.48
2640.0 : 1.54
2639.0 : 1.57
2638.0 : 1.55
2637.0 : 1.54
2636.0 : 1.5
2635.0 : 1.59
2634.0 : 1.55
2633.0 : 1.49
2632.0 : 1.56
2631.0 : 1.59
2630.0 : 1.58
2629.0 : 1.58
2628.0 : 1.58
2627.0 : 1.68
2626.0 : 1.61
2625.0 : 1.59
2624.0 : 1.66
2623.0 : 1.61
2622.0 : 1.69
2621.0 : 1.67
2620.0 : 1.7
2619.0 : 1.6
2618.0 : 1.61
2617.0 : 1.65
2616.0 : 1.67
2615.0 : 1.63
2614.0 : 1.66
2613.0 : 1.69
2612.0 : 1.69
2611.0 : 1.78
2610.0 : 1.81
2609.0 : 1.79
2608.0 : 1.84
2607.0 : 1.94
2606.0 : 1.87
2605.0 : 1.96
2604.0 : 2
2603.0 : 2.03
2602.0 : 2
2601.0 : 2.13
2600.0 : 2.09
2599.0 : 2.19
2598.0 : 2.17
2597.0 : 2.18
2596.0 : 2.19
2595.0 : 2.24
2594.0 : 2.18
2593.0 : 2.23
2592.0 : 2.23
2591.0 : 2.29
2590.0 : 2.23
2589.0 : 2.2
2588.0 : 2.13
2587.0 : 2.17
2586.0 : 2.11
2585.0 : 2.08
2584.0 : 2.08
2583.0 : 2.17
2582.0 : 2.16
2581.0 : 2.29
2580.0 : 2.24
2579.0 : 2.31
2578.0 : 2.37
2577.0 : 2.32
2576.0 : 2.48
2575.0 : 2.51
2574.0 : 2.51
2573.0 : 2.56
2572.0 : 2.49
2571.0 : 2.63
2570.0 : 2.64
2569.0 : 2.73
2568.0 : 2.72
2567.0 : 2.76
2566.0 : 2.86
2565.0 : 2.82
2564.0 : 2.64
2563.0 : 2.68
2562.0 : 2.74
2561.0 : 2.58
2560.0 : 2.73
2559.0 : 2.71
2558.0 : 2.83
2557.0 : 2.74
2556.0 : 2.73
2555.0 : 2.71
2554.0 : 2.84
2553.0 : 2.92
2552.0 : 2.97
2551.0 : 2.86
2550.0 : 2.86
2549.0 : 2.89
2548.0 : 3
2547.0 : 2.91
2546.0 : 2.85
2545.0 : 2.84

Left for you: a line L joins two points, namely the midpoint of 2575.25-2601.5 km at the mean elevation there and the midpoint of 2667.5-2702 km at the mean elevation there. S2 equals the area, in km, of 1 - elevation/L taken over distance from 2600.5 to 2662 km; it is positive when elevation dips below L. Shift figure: 5.85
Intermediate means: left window 2.21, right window 1.14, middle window 1.57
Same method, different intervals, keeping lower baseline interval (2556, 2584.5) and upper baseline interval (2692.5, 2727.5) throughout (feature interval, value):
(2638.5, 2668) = 7.2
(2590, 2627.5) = 5.1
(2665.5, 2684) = 5.5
